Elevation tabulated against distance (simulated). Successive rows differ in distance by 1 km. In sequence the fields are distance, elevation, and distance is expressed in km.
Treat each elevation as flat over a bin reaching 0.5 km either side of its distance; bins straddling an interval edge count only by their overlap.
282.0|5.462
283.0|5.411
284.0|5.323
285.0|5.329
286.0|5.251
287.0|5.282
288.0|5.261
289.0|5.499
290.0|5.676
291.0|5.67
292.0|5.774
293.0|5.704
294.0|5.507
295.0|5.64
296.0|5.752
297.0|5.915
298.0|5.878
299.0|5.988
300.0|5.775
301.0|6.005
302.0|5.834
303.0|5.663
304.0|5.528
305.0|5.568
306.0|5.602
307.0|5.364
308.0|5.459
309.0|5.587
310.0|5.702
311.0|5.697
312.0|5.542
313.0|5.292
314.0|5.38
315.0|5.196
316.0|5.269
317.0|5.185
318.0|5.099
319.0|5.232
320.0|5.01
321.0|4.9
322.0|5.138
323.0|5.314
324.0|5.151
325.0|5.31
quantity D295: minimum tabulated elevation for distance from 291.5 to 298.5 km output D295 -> 5.507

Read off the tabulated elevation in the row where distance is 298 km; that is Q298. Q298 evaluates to 5.878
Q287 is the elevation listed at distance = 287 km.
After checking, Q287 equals 5.282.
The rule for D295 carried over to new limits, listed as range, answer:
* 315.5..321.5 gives 4.9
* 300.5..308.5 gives 5.364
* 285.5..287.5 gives 5.251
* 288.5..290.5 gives 5.499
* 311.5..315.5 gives 5.196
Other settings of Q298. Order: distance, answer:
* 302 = 5.834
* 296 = 5.752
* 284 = 5.323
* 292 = 5.774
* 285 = 5.329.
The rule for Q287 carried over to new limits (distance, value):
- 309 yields 5.587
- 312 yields 5.542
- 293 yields 5.704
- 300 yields 5.775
